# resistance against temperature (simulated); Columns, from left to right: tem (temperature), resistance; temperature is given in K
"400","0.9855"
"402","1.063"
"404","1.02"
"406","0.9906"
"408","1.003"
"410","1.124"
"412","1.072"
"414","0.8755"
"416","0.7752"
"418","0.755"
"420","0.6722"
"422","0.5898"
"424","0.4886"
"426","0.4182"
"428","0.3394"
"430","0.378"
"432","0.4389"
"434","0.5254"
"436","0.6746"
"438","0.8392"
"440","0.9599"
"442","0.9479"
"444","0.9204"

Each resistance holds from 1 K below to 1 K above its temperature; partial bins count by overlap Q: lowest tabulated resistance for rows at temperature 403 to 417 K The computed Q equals 0.7752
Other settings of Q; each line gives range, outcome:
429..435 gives 0.378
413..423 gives 0.5898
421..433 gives 0.3394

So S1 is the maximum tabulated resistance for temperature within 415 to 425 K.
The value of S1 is 0.7752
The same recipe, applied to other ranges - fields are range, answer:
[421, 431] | 0.5898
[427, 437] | 0.6746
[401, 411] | 1.124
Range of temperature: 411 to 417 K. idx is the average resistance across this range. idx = 0.908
